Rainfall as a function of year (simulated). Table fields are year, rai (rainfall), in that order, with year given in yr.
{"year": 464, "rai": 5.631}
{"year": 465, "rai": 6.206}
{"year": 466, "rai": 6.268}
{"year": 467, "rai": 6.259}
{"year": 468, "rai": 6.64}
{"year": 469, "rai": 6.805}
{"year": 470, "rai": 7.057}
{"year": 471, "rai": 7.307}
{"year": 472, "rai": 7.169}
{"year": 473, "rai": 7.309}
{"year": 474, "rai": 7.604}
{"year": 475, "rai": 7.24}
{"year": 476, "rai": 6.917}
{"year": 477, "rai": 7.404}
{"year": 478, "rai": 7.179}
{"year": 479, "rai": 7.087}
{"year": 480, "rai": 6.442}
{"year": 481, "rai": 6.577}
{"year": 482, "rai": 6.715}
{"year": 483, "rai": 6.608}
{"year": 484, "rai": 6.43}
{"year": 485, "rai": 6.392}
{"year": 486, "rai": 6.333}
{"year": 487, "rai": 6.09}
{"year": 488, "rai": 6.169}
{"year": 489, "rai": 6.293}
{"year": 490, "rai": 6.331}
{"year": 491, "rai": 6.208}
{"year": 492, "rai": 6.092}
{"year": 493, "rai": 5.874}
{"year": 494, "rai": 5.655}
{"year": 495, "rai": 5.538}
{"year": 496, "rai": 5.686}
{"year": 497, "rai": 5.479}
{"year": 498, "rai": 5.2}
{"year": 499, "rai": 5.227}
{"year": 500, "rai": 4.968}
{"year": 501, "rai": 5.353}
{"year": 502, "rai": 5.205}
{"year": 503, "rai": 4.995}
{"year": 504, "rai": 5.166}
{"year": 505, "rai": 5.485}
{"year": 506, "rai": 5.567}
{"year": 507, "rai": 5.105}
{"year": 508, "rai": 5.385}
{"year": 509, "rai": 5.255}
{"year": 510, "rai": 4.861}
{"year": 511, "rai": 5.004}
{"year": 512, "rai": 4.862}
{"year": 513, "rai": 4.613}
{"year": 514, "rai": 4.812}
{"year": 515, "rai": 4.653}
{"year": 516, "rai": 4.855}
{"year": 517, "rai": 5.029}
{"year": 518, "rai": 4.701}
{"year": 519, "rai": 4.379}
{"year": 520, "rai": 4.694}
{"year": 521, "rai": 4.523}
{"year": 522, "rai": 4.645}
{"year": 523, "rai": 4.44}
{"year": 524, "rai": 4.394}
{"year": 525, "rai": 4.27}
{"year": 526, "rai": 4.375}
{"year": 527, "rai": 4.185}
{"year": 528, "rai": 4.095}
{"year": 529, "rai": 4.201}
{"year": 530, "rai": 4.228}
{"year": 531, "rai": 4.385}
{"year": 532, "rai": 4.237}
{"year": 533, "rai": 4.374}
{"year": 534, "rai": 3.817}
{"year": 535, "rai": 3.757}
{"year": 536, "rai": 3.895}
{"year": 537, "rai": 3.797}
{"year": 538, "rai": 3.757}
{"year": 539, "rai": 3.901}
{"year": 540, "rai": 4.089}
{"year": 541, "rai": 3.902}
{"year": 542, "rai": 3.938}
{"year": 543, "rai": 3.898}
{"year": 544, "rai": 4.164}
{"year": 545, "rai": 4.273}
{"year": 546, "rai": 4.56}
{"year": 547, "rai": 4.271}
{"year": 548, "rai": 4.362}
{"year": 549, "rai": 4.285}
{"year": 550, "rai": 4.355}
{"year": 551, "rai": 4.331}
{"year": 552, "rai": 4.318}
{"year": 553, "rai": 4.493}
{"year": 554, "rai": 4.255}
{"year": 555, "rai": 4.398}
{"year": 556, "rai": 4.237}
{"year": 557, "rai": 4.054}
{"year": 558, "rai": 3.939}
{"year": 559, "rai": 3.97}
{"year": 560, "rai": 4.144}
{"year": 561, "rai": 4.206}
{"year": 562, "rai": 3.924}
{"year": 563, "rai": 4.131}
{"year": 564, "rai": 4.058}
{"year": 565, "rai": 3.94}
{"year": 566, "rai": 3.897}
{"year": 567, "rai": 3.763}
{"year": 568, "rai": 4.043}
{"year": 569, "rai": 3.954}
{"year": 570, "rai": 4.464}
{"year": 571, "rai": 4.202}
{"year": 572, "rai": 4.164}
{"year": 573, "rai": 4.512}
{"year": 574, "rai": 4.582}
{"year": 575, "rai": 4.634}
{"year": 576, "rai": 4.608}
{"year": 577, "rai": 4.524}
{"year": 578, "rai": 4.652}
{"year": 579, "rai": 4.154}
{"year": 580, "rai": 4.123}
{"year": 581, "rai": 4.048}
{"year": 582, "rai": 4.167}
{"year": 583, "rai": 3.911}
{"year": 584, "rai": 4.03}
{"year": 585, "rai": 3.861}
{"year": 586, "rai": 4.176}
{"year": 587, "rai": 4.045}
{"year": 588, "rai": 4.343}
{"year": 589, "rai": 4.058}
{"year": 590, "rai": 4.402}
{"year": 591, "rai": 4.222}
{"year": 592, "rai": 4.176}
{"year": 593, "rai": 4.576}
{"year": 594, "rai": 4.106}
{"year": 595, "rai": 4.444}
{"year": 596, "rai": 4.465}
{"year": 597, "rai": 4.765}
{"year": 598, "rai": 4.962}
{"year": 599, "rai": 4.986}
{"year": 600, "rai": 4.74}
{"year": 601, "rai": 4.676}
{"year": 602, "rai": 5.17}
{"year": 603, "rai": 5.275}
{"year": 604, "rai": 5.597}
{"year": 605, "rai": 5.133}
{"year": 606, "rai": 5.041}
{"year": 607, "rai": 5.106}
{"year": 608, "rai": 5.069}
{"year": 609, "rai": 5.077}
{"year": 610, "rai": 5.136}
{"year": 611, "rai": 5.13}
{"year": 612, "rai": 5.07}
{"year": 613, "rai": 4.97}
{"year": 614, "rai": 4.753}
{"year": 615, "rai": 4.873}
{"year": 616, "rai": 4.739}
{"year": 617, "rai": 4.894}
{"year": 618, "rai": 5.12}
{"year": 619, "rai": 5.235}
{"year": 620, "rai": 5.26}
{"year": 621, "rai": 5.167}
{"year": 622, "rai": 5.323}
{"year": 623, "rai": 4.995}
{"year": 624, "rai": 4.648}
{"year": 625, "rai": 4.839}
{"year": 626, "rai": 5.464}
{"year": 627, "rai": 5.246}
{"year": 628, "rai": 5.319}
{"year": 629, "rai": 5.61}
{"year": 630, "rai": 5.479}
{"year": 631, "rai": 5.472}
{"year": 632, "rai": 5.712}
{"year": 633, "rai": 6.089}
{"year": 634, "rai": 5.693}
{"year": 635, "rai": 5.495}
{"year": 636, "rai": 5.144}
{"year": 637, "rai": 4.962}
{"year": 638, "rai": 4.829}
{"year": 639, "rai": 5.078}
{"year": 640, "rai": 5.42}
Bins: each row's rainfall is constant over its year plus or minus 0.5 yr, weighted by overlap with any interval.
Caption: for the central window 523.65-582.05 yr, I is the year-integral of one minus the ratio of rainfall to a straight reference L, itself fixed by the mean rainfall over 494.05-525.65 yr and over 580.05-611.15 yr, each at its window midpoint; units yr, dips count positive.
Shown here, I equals 7.42 yr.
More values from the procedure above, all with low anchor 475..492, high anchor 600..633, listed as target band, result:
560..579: 4.8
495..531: 8.1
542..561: 5.3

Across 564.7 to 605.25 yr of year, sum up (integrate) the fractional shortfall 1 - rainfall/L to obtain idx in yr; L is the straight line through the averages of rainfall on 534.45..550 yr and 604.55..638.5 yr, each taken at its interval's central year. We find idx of 2.33 yr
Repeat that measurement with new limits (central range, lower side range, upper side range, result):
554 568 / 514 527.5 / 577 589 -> 0.8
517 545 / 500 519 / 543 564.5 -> 2.6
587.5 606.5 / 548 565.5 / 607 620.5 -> 0.4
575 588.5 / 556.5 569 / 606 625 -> 0.5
